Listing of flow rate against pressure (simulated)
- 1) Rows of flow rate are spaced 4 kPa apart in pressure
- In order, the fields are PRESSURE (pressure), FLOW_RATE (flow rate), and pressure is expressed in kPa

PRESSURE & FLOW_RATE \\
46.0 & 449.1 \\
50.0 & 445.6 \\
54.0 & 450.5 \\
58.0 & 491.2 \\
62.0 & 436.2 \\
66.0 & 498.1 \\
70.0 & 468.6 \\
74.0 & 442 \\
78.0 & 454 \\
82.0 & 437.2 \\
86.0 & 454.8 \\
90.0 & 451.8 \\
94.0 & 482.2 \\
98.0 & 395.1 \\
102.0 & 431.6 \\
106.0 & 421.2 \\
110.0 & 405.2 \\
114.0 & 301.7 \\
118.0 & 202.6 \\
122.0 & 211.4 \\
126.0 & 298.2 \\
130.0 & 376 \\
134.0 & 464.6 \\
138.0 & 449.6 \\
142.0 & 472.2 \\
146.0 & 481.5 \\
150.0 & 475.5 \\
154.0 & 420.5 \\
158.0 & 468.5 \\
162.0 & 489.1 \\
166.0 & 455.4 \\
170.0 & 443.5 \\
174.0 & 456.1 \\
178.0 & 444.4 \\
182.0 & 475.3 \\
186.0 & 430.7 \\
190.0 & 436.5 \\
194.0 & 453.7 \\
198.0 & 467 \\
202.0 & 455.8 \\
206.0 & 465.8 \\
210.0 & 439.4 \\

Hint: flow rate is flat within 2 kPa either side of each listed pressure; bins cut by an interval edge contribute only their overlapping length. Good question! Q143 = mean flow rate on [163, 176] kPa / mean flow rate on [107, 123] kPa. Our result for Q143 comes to 1.5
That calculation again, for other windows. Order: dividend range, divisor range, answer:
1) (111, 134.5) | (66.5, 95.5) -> 0.66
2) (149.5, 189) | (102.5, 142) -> 1.27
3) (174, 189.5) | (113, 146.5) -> 1.25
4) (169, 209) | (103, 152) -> 1.19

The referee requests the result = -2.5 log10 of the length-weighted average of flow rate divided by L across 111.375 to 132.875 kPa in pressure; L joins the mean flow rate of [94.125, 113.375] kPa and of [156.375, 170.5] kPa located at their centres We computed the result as 0.429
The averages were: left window 412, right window 466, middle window 289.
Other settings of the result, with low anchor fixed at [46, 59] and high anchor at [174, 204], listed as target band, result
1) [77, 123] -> 0.17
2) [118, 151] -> 0.17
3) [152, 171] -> -0.01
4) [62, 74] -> -0.03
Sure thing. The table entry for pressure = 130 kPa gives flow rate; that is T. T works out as 376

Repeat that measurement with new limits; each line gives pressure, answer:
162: 489.1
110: 405.2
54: 450.5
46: 449.1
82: 437.2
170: 443.5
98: 395.1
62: 436.2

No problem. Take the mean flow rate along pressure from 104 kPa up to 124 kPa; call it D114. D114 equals 308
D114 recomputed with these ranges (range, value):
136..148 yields 468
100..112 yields 419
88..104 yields 440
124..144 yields 412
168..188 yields 450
